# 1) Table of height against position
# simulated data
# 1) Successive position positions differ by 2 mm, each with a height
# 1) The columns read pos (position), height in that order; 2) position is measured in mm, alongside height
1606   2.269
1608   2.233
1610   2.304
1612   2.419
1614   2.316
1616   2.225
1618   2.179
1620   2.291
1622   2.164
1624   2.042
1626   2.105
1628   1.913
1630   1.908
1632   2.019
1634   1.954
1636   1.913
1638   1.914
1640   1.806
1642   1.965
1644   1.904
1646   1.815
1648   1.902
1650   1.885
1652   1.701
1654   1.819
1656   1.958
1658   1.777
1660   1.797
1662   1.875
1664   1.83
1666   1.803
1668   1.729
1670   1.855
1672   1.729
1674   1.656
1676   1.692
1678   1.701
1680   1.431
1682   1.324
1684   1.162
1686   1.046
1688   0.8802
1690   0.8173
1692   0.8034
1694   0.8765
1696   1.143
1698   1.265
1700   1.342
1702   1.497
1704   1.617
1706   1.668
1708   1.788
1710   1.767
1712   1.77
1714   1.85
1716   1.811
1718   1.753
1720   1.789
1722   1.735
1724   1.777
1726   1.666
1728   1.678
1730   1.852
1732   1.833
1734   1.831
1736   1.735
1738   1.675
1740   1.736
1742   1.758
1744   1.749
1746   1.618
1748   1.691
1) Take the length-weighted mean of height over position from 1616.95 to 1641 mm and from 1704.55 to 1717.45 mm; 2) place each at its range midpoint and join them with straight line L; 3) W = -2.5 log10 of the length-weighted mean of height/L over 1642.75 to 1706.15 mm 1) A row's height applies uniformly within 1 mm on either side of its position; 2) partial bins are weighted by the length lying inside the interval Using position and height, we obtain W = 0.22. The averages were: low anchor 2.02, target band 1.54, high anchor 1.77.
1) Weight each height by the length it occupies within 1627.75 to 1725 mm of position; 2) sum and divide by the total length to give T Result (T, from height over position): 1.65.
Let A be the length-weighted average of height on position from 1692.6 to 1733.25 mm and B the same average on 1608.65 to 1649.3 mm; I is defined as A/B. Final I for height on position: 0.8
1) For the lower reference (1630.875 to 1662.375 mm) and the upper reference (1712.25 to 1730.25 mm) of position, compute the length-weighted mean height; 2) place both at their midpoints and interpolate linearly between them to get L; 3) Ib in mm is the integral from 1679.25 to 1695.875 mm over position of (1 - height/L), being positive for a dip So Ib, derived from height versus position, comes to 7.1 mm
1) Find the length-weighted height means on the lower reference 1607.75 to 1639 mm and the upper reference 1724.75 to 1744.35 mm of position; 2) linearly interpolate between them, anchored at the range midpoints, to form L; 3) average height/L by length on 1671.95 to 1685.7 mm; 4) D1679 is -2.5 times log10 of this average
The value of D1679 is 0.28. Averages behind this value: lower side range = 2.12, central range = 1.49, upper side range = 1.75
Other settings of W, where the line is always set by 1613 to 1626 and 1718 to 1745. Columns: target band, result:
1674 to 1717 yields 0.33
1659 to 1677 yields 0.13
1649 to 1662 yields 0.13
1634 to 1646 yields 0.12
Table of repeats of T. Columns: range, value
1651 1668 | 1.81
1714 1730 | 1.76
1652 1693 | 1.54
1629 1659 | 1.88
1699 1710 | 1.6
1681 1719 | 1.38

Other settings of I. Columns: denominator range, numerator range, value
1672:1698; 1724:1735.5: 1.44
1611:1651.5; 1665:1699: 0.66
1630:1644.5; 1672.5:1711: 0.70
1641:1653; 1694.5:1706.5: 0.75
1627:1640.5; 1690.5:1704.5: 0.62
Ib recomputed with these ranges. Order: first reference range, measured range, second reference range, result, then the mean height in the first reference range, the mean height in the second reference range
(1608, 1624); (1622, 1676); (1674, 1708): -1.5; 2.25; 1.29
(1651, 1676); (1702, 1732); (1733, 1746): 0.1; 1.79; 1.74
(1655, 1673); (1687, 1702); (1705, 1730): 6.2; 1.82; 1.76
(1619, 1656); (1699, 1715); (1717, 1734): 1.2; 1.95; 1.76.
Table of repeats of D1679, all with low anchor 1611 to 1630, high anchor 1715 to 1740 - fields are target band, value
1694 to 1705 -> 0.37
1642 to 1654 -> 0.12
